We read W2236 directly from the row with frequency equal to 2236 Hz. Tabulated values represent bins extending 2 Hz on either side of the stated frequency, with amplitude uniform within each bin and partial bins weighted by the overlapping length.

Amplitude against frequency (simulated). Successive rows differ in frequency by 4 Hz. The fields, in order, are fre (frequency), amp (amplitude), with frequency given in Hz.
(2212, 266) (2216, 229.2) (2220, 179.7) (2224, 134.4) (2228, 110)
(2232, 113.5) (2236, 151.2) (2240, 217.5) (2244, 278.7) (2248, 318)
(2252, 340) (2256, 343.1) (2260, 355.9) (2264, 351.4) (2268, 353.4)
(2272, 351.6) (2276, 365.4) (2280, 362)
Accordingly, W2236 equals 151.2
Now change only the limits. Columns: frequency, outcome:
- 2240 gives 217.5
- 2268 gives 353.4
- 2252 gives 340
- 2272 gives 351.6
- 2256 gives 343.1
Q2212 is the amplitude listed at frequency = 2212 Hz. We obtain 266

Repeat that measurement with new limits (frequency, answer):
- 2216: 229.2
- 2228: 110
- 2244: 278.7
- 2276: 365.4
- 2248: 318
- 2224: 134.4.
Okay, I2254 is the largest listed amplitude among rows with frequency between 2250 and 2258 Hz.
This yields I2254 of 343.1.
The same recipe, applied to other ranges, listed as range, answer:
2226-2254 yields 340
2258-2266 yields 355.9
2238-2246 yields 278.7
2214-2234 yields 229.2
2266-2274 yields 353.4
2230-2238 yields 151.2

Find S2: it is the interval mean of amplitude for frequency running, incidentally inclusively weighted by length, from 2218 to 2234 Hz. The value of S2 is 134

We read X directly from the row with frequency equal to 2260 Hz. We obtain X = 355.9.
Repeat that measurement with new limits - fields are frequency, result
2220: 179.7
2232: 113.5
